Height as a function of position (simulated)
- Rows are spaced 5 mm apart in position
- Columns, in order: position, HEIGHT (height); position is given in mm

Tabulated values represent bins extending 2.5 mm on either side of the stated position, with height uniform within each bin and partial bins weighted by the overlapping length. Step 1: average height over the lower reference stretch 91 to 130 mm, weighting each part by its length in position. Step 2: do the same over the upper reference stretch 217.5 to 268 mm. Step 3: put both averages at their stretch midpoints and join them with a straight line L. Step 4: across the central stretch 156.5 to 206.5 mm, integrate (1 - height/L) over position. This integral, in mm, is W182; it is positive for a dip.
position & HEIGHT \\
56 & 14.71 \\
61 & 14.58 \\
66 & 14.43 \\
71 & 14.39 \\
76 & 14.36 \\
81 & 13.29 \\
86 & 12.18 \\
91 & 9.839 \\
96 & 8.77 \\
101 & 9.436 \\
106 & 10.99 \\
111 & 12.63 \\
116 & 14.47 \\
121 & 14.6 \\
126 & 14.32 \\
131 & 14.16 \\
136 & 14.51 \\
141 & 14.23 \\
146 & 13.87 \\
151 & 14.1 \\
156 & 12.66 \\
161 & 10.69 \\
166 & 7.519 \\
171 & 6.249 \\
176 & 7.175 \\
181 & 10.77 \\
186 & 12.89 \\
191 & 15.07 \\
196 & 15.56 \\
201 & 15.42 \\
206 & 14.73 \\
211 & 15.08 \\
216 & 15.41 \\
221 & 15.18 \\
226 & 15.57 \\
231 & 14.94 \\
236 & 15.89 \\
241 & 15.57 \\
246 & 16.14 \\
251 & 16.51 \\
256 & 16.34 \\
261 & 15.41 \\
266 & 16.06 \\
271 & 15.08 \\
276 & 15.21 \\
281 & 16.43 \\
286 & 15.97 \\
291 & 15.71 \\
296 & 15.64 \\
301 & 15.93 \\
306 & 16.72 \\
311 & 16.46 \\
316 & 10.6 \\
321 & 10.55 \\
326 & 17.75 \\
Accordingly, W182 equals 9.2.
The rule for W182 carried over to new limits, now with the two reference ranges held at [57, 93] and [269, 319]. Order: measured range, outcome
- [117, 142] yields -0.9 mm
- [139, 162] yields 1.3 mm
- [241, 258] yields -1.5 mm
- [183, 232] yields -1.3 mm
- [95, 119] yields 3.9 mm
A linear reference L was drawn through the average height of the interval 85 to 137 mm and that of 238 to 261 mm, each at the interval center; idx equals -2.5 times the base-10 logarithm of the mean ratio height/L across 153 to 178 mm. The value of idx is 0.46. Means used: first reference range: 12.3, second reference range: 16.1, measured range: 9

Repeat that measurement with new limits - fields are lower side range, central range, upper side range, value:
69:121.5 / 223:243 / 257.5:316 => -0.06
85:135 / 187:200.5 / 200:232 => -0.04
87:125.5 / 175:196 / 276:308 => 0.11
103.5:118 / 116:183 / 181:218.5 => 0.12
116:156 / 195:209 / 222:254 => 0.00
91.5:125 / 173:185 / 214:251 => 0.44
